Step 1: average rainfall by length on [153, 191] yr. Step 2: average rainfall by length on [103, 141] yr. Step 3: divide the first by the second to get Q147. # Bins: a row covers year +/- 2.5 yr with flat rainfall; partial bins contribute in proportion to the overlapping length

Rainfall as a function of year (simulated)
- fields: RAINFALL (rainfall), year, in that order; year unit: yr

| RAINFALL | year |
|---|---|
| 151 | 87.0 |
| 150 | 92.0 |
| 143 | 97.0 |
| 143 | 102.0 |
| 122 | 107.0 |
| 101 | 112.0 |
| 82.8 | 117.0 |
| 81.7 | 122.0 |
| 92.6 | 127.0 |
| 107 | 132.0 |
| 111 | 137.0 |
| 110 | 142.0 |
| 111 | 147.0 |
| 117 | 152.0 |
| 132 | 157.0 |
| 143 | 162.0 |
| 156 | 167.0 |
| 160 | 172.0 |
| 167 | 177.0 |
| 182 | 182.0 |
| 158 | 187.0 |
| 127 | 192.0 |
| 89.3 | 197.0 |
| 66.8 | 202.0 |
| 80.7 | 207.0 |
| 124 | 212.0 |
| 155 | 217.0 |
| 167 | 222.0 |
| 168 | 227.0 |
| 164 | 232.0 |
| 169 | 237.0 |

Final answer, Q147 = 1.51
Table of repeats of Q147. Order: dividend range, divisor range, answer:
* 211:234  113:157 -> 1.52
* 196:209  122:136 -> 0.79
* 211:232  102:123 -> 1.52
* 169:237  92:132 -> 1.26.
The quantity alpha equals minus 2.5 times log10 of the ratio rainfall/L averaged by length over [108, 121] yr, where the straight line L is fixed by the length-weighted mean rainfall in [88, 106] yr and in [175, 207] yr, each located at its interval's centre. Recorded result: 0.44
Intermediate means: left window 144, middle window 94.2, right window 127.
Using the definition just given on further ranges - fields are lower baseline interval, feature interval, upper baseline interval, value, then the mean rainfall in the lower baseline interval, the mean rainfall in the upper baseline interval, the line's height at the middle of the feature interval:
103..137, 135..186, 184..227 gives -0.23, 101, 124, 112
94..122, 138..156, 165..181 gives 0.25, 116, 163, 144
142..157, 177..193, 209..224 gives -0.21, 116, 146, 132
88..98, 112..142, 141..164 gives 0.35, 148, 123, 134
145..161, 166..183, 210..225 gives -0.25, 122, 150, 132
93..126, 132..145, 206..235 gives 0.11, 113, 147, 122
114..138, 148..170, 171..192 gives 0.00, 94.1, 162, 135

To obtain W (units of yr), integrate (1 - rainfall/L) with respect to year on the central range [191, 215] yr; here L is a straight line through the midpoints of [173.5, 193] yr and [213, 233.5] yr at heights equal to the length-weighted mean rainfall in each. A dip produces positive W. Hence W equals 9.5 yr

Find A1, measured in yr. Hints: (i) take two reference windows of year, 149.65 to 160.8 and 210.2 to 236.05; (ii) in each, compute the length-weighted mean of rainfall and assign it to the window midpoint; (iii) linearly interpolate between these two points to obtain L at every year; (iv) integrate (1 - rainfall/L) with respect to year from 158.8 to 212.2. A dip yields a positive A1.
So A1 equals 2.38 yr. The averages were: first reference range 127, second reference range 157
